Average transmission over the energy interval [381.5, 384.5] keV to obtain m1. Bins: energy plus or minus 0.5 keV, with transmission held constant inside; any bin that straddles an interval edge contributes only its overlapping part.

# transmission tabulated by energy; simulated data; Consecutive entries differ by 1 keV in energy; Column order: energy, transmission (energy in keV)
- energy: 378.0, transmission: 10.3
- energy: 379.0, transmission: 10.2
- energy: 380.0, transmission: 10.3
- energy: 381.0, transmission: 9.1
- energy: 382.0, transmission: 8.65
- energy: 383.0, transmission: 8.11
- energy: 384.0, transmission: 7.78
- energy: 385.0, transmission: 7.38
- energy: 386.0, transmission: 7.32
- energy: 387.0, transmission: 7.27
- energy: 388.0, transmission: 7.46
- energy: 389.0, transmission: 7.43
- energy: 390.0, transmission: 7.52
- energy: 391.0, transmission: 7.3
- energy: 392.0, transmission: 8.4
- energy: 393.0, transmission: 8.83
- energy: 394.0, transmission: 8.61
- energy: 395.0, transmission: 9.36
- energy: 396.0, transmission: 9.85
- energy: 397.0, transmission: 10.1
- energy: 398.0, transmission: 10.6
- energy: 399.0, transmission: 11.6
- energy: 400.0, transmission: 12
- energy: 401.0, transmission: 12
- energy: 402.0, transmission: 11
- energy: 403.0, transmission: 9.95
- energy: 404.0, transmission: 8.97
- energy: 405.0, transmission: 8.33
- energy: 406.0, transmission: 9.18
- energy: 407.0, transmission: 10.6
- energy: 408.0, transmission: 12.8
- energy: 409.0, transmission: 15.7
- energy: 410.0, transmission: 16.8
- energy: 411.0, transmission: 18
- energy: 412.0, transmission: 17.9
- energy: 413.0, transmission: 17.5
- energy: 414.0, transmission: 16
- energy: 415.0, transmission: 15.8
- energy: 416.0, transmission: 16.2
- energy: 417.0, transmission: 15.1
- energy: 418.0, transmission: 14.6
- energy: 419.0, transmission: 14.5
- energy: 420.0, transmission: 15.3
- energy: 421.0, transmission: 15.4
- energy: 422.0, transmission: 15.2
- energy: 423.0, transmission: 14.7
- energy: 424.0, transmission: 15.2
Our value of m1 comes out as 8.18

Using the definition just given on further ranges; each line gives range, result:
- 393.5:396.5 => 9.27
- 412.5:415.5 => 16.4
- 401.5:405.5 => 9.56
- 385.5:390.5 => 7.4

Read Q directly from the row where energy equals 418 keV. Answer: 14.6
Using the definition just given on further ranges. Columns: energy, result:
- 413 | 17.5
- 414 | 16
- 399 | 11.6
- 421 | 15.4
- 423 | 14.7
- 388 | 7.46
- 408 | 12.8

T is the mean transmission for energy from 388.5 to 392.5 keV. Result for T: 7.66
